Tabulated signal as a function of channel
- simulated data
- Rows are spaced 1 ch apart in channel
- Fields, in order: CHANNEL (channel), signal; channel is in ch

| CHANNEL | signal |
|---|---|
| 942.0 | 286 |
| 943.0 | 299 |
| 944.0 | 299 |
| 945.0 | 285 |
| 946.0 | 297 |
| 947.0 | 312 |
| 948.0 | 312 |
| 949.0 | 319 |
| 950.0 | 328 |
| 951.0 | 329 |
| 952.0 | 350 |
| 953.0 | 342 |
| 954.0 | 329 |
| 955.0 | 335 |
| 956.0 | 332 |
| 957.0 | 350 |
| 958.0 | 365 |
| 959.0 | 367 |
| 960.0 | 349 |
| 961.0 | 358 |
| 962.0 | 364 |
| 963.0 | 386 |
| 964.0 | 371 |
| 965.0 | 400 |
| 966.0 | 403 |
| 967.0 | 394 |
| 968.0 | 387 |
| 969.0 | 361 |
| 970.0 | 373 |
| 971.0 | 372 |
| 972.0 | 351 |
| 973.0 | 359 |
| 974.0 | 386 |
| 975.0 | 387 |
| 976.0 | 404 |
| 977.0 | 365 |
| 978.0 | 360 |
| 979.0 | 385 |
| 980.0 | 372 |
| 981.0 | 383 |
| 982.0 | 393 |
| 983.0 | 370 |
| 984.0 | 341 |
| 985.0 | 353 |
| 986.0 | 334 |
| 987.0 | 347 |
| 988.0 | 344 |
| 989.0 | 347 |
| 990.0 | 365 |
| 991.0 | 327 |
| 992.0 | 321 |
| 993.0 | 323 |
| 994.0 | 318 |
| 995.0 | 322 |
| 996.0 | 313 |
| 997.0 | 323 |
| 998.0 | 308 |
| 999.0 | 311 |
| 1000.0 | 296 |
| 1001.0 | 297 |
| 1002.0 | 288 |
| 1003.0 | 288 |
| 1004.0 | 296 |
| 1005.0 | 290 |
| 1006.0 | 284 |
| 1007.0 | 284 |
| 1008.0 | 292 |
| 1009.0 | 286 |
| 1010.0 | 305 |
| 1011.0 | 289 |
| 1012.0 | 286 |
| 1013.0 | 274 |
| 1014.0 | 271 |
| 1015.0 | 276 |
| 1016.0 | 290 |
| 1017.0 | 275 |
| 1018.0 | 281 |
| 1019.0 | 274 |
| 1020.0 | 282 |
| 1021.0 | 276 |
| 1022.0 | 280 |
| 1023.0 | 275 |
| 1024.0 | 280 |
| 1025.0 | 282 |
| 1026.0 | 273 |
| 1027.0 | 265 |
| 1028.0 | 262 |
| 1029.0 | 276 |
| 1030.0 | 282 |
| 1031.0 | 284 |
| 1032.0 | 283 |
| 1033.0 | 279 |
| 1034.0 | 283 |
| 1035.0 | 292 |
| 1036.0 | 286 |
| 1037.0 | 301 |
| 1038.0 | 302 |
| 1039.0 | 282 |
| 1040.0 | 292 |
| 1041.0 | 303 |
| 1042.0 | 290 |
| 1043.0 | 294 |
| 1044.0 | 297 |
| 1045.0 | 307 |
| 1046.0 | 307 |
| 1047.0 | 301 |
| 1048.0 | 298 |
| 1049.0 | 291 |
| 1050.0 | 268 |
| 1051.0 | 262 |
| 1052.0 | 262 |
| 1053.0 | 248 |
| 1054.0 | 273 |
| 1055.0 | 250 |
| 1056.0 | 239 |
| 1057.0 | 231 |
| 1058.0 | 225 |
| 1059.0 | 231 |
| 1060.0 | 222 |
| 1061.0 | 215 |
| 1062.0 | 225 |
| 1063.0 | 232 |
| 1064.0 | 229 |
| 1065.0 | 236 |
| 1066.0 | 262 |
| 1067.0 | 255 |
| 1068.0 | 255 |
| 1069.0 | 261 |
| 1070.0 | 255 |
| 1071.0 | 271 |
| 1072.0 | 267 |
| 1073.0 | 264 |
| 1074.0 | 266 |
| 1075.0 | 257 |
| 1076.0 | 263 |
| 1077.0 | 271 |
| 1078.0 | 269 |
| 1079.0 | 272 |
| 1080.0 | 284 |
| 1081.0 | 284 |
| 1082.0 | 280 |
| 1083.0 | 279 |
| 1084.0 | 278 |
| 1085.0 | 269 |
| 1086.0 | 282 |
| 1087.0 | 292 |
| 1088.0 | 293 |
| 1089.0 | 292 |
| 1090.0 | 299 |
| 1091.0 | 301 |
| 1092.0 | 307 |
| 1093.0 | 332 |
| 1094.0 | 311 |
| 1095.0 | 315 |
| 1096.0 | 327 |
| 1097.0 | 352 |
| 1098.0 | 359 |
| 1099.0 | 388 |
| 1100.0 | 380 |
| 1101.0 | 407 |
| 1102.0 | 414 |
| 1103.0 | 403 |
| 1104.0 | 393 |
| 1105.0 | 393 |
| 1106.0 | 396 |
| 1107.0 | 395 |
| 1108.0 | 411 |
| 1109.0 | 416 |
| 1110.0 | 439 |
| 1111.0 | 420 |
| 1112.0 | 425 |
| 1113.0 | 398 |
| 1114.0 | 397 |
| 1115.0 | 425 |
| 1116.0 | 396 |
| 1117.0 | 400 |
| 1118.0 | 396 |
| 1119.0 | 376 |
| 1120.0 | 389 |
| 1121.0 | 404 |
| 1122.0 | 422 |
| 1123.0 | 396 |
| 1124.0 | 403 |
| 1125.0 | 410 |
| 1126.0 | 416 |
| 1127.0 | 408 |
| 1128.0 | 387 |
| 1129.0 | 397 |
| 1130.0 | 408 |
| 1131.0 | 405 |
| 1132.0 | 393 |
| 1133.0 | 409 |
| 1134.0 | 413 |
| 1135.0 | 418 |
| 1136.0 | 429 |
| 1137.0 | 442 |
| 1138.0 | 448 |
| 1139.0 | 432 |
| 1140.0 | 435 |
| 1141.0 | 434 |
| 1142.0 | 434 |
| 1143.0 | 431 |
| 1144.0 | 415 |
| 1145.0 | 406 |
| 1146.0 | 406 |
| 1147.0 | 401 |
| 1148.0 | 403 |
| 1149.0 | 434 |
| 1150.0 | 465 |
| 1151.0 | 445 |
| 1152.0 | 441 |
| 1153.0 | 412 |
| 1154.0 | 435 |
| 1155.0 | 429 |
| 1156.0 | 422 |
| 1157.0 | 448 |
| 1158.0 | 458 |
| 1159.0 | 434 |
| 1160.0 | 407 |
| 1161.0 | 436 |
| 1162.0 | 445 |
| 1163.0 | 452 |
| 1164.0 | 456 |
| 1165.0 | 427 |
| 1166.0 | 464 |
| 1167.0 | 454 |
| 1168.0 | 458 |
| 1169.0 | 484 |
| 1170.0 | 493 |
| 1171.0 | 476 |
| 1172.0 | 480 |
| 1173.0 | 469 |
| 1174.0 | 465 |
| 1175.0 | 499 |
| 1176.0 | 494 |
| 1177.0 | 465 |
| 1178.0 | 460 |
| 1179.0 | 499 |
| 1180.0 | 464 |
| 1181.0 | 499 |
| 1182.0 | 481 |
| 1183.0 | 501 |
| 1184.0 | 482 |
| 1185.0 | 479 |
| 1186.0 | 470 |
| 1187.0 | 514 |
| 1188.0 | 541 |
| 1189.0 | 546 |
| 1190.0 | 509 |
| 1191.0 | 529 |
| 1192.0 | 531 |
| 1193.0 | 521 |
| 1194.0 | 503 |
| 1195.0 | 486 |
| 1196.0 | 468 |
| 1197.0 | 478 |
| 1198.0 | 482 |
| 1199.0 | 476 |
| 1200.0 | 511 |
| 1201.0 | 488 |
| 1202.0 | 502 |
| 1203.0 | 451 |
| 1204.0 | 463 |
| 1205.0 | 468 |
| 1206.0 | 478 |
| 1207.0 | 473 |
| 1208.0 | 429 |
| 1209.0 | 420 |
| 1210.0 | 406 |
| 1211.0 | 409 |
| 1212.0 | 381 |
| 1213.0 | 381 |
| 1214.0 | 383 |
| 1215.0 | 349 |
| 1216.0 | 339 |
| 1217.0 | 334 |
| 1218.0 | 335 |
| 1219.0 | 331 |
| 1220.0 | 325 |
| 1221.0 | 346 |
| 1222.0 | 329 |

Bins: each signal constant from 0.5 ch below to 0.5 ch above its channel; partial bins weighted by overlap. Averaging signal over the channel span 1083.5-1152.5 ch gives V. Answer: 389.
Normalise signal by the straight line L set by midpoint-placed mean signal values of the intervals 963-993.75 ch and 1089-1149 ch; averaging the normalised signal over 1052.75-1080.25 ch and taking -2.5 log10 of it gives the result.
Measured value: 0.464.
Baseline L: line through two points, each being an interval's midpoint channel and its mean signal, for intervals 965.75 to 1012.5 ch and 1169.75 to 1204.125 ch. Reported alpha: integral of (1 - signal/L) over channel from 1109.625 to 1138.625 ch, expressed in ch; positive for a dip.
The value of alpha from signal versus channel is 2.16 ch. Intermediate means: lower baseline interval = 338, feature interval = 409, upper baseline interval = 491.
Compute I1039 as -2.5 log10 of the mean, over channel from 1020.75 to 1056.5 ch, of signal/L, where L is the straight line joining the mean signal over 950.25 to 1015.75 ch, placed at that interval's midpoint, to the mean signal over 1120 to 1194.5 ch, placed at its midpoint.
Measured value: 0.31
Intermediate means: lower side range 339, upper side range 449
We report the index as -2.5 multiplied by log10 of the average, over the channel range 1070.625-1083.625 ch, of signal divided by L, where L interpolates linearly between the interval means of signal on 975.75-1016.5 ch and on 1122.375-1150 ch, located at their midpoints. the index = 0.356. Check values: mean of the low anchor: 322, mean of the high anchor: 416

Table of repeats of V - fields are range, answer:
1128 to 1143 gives 420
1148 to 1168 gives 440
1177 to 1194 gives 501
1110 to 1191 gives 441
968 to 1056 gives 308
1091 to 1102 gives 349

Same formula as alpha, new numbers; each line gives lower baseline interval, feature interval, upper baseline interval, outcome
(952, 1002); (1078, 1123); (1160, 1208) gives 7.77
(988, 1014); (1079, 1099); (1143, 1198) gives 4.40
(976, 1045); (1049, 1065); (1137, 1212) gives 4.92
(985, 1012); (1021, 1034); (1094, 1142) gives 2.21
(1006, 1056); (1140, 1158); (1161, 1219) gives -0.55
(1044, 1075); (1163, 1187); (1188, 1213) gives -2.18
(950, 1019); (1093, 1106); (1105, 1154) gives 0.93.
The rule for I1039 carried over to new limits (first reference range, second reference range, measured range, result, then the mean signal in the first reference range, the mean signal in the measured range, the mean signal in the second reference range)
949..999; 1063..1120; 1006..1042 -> 0.21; 355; 283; 328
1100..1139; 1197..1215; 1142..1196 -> -0.08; 408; 464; 445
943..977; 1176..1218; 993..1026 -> 0.28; 353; 291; 463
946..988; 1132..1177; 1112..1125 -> 0.06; 359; 402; 441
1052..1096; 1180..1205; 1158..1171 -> -0.03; 267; 452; 495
